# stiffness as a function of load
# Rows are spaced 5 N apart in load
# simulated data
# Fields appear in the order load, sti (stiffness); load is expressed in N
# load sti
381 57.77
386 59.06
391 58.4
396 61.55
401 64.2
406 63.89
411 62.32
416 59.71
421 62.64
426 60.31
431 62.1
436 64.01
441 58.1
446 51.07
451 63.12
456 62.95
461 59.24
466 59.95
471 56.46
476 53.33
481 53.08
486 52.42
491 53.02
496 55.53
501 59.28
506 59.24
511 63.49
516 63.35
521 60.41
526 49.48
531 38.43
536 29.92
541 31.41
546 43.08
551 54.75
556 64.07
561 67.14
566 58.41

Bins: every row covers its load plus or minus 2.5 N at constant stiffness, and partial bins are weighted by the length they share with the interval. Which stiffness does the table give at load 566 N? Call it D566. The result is 58.41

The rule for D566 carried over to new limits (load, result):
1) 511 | 63.49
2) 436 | 64.01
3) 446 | 51.07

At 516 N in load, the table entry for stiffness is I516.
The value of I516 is 63.35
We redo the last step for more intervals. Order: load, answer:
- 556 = 64.07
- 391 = 58.4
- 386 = 59.06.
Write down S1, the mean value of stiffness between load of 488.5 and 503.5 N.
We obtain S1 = 55.9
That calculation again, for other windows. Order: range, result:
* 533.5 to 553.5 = 39.8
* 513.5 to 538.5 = 48.3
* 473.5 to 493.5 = 53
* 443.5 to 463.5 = 59.1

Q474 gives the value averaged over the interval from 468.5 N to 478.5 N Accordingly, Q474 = 54.9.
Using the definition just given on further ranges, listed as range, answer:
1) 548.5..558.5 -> 59.4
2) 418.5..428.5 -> 61.5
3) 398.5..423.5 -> 62.6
